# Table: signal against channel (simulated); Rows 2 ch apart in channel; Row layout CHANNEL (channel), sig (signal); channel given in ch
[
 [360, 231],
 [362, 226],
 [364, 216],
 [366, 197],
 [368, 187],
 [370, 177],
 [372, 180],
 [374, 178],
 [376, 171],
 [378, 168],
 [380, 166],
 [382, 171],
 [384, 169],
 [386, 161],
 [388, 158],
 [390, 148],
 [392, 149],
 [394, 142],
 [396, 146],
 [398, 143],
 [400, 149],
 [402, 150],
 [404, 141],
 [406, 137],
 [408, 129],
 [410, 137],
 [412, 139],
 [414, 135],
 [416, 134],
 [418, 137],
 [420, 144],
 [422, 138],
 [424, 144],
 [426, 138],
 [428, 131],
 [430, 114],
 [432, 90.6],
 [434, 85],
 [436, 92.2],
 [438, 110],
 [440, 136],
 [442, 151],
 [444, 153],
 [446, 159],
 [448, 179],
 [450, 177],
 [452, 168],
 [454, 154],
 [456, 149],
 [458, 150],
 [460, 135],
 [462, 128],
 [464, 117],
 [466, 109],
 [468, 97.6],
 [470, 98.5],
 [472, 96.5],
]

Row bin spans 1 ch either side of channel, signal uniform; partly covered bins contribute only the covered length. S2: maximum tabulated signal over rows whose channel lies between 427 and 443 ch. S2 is 151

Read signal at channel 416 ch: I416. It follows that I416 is 134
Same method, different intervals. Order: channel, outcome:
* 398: 143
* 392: 149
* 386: 161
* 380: 166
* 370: 177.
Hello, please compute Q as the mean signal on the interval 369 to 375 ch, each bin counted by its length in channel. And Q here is 178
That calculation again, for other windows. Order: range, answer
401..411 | 139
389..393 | 148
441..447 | 154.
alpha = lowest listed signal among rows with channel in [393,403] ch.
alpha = 142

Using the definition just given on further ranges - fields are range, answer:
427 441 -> 85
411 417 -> 134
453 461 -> 135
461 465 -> 117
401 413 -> 129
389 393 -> 148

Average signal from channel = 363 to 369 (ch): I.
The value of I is 200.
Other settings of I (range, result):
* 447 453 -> 175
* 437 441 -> 123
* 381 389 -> 165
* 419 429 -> 139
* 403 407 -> 139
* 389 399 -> 146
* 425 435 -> 112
